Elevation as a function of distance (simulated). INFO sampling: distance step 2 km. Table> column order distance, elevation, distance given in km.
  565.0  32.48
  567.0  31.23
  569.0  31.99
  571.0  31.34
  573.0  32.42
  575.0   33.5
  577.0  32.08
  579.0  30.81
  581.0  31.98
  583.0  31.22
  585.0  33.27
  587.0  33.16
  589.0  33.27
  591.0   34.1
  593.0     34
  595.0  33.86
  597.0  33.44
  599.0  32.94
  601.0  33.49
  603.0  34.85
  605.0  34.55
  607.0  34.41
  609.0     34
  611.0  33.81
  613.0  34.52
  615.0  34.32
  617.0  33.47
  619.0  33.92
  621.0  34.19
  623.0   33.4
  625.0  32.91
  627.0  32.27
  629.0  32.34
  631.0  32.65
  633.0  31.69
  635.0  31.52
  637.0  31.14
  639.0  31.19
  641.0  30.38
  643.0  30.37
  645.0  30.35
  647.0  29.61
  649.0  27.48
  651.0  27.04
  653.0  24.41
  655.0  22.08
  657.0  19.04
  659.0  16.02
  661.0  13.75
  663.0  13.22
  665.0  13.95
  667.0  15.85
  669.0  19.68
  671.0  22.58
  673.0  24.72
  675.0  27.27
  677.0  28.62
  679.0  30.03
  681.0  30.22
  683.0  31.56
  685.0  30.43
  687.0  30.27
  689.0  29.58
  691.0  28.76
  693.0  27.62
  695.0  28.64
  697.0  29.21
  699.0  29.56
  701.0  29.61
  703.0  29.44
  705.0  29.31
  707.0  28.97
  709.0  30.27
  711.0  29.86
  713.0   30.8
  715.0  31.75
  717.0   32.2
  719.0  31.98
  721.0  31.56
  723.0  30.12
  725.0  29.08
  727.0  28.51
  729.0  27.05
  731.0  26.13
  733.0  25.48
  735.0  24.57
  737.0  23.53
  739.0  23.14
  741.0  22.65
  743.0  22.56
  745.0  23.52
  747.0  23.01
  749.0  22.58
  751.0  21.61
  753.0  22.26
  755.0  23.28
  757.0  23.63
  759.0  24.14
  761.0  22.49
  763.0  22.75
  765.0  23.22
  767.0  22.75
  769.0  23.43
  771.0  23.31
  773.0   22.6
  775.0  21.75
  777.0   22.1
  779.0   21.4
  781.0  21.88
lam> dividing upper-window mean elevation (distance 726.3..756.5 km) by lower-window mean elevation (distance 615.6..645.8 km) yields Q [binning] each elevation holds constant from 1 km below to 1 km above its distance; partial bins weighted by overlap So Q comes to 0.74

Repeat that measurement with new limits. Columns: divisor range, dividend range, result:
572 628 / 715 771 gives 0.75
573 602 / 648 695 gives 0.73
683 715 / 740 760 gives 0.77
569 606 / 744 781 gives 0.69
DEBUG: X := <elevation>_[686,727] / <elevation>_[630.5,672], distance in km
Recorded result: 1.23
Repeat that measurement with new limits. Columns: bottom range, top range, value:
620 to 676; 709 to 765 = 0.99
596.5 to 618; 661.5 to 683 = 0.67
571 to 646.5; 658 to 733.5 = 0.82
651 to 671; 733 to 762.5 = 1.27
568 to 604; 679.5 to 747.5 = 0.86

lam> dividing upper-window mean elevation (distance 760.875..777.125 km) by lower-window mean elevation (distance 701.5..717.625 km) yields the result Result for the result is 0.75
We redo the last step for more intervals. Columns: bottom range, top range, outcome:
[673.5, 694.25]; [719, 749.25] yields 0.88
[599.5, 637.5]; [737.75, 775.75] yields 0.69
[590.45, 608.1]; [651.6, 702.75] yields 0.73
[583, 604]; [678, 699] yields 0.88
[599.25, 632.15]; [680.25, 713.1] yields 0.88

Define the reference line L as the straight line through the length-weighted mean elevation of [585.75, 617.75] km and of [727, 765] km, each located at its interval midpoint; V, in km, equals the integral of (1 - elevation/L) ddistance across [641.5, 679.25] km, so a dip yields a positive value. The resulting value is 8.7 km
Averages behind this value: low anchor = 33.9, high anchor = 23.7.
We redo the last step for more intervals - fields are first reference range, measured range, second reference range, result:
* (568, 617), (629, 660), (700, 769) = 2.9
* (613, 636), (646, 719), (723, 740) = 7.0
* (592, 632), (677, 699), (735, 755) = -1.7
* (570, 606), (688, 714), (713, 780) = -2.0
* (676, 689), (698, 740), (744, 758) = -3.9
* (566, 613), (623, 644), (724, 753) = -0.8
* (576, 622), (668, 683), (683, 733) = 2.0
